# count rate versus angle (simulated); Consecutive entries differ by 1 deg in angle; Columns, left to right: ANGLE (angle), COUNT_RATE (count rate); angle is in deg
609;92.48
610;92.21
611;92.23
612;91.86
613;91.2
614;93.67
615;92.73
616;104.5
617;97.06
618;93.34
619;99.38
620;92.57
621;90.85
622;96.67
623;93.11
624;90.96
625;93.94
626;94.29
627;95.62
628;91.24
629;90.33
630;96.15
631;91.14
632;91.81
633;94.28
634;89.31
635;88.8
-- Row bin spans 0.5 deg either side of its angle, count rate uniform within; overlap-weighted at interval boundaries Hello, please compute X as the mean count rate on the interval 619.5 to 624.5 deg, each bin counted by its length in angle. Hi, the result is 92.8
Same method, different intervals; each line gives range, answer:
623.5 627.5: 93.7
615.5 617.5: 101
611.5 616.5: 94.8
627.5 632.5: 92.1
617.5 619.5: 96.4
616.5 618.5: 95.2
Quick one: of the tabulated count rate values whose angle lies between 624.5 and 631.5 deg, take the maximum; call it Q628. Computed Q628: 96.15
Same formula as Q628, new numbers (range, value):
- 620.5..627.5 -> 96.67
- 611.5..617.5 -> 104.5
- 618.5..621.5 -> 99.38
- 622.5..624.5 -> 93.11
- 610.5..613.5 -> 92.23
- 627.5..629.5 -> 91.24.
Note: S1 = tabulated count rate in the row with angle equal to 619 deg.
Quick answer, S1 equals 99.38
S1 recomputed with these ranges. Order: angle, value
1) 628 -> 91.24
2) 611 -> 92.23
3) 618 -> 93.34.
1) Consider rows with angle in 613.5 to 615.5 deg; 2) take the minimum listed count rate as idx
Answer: 92.73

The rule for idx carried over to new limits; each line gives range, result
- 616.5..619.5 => 93.34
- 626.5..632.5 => 90.33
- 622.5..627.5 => 90.96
